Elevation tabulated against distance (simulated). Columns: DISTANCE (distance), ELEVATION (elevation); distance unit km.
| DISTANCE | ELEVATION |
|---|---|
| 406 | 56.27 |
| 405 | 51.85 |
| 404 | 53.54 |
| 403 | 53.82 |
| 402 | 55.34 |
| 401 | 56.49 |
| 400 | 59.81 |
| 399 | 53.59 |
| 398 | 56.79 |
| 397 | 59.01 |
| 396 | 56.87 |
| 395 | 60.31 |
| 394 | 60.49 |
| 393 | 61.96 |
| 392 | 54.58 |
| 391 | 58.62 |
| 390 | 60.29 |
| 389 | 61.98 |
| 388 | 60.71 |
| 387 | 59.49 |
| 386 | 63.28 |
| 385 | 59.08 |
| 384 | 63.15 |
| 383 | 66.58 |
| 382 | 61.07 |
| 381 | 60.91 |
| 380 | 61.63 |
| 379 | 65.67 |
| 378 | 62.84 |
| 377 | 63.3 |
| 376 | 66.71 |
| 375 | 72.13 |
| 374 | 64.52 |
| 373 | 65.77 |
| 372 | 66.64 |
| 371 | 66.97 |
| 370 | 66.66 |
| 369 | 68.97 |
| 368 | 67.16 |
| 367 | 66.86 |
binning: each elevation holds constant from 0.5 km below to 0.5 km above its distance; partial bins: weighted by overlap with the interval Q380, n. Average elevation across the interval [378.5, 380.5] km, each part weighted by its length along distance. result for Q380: 63.7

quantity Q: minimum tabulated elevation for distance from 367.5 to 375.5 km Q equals 64.52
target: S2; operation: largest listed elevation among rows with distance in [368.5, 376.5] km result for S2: 72.13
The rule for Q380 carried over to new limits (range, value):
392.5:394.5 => 61.2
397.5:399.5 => 55.2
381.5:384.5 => 63.6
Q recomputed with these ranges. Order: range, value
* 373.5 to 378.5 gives 62.84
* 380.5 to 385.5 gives 59.08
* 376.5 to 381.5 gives 60.91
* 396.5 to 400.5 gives 53.59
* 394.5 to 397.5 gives 56.87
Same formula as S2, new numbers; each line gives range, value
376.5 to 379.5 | 65.67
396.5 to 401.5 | 59.81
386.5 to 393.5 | 61.98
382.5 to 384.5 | 66.58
